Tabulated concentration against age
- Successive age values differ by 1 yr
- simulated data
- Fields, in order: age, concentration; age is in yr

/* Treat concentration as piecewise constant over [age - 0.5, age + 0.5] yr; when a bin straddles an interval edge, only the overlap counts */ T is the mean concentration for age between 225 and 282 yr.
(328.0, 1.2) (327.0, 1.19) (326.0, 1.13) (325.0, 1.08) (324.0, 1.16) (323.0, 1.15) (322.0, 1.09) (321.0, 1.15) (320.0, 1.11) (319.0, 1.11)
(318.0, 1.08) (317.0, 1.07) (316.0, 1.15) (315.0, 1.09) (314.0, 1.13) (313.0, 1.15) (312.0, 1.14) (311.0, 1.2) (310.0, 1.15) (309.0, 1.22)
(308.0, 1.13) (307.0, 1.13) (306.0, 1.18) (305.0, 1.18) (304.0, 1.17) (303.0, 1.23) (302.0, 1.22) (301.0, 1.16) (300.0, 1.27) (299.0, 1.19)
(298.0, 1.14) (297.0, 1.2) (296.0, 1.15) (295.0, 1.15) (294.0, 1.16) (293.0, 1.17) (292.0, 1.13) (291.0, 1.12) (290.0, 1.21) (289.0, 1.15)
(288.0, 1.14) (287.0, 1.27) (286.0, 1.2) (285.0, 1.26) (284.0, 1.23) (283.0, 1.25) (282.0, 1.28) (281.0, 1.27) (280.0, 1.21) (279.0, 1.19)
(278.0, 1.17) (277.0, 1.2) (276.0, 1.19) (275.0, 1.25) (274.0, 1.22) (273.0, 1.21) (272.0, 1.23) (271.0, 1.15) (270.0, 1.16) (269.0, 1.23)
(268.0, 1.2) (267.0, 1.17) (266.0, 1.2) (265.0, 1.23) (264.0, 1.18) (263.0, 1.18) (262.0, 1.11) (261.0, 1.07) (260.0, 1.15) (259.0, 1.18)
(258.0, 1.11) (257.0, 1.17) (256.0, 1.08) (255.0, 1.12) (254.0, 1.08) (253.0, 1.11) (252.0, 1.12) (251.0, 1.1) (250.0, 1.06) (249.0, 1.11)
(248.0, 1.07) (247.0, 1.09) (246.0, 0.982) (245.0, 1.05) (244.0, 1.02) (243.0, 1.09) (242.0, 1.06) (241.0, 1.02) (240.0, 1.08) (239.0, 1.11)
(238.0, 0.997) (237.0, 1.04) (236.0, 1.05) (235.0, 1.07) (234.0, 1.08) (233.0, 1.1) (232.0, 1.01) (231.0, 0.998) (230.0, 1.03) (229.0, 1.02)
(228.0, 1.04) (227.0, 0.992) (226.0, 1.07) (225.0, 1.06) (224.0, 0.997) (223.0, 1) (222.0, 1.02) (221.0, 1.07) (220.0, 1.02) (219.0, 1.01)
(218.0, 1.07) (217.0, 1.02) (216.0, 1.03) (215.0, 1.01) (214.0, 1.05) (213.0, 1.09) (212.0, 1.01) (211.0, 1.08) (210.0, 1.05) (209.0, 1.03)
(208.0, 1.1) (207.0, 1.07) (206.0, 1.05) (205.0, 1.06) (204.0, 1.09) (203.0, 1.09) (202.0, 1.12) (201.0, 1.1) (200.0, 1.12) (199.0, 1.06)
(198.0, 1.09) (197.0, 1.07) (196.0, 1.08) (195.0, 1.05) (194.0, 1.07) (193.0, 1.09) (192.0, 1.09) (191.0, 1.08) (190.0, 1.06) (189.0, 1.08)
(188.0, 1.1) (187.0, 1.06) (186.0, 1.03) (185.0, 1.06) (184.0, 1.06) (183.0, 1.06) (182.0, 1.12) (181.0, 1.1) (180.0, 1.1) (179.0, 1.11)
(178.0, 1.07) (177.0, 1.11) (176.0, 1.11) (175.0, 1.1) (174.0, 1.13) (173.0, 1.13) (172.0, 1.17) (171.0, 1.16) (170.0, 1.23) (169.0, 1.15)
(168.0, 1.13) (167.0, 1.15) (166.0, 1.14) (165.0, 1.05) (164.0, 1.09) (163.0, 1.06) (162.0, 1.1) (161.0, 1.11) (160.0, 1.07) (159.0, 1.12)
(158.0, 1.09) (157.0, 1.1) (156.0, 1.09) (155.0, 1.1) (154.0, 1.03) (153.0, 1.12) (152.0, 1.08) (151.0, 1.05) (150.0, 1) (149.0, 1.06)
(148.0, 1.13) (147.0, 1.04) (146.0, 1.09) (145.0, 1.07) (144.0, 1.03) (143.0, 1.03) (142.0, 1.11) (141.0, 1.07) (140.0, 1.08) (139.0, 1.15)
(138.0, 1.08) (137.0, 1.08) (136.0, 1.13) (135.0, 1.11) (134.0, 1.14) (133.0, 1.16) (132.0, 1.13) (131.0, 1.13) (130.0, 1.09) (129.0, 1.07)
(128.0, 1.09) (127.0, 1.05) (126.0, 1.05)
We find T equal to 1.12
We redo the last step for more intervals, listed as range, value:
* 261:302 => 1.19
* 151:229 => 1.08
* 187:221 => 1.07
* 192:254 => 1.06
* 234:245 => 1.05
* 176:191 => 1.08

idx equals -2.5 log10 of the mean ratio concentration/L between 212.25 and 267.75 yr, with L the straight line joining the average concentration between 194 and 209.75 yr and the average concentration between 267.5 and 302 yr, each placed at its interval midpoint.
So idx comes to 0.059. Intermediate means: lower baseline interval 1.08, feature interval 1.07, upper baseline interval 1.2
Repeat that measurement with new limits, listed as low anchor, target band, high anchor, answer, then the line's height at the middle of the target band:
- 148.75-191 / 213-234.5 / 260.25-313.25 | 0.10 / 1.14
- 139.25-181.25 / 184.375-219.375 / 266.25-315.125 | 0.06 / 1.13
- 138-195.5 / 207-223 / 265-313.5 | 0.09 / 1.13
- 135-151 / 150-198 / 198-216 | -0.02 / 1.07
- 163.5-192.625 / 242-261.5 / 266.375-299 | 0.07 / 1.17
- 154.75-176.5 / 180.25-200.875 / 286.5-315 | 0.05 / 1.13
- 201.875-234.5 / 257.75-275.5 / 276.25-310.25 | -0.04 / 1.14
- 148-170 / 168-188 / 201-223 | -0.03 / 1.08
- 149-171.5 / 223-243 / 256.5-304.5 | 0.11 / 1.15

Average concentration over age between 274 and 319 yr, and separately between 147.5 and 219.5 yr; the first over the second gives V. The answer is 1.09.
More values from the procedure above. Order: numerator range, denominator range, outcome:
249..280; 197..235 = 1.10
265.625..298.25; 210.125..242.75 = 1.15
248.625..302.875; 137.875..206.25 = 1.08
